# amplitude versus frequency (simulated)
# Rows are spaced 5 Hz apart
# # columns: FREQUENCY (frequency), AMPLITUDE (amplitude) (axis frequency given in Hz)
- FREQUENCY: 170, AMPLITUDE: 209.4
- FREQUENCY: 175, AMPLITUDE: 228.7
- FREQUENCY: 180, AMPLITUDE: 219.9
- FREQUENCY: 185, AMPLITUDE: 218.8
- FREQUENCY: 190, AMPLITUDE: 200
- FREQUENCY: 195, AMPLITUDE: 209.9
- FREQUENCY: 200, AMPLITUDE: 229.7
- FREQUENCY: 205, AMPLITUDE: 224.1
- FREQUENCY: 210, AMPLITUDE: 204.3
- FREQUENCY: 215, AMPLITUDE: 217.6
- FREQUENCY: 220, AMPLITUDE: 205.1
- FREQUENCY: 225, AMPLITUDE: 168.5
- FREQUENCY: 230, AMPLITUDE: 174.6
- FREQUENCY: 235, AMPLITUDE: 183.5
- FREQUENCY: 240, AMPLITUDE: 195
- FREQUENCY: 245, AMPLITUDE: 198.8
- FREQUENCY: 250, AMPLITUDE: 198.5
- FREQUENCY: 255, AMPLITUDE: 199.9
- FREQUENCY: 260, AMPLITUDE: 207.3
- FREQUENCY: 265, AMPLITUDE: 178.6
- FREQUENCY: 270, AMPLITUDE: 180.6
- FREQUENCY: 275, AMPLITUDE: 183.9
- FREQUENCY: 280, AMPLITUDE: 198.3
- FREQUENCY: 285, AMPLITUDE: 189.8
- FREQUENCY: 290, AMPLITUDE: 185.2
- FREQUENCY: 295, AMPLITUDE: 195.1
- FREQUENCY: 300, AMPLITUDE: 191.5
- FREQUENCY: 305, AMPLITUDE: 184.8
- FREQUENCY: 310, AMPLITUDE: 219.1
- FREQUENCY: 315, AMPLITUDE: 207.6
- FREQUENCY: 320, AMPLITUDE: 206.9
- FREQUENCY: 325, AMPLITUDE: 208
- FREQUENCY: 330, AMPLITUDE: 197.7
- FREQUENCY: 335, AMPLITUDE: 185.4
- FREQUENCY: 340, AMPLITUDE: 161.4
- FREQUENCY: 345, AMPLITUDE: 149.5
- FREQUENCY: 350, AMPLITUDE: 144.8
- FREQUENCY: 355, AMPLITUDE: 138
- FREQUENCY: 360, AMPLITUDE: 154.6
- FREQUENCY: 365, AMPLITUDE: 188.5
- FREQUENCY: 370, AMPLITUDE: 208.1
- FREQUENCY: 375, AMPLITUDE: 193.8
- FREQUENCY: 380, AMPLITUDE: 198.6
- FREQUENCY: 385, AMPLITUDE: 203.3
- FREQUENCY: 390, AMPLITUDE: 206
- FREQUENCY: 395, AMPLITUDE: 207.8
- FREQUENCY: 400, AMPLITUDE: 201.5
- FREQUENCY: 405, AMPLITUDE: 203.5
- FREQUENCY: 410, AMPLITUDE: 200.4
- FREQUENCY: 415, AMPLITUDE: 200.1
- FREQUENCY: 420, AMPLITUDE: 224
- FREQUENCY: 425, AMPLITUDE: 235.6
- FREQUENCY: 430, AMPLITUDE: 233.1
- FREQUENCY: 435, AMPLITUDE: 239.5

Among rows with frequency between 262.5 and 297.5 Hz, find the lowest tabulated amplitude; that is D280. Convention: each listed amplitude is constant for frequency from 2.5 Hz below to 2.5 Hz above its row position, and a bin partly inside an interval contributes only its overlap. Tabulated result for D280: 178.6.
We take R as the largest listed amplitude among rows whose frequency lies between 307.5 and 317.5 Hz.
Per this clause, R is 219.1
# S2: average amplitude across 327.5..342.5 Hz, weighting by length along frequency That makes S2 182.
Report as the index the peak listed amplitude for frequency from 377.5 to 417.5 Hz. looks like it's 207.8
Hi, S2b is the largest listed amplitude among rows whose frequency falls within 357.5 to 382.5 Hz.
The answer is 208.1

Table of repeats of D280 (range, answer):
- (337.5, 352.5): 144.8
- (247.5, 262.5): 198.5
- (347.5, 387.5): 138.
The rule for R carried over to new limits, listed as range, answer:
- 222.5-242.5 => 195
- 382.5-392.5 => 206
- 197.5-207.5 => 229.7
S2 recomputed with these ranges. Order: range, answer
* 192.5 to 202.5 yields 220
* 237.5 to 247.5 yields 197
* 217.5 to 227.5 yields 187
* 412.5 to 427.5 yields 220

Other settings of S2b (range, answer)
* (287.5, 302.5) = 195.1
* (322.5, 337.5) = 208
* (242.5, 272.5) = 207.3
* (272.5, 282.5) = 198.3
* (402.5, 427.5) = 235.6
